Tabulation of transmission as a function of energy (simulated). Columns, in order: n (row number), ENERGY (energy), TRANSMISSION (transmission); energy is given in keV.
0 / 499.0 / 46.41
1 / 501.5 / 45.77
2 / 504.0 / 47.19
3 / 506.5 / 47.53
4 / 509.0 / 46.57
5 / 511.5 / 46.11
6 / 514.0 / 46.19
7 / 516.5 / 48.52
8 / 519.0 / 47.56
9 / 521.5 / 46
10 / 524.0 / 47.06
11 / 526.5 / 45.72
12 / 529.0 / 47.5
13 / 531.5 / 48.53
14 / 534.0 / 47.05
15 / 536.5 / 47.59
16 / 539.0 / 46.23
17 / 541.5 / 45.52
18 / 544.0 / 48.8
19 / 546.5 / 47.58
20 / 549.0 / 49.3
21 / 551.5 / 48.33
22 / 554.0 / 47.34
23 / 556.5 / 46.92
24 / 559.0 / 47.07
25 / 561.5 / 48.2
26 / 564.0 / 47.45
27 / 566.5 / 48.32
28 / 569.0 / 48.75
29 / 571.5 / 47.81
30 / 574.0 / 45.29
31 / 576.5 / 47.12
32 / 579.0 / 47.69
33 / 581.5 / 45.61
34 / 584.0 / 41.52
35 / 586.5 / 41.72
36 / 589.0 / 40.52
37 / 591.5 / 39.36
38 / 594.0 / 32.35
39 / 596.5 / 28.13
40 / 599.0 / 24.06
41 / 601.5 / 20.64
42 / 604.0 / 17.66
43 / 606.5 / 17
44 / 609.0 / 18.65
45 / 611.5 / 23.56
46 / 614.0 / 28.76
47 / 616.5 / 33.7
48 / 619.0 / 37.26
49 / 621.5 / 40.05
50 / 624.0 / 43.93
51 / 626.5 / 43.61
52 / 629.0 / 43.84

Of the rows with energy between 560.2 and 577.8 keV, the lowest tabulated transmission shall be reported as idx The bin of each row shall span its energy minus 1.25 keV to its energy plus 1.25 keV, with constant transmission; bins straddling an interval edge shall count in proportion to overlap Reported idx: 45.29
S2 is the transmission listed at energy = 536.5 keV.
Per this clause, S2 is 47.59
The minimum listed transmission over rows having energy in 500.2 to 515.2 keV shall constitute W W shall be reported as 45.77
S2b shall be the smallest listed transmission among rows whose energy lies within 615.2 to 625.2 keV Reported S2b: 33.7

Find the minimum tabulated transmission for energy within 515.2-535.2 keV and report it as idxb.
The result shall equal 45.72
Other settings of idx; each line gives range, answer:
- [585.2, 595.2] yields 32.35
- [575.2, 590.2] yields 40.52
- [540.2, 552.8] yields 45.52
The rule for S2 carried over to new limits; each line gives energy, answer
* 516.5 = 48.52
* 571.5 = 47.81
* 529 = 47.5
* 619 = 37.26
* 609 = 18.65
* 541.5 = 45.52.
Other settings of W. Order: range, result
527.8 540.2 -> 46.23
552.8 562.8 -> 46.92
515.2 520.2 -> 47.56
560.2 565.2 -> 47.45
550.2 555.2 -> 47.34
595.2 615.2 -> 17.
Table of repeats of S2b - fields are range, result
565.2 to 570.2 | 48.32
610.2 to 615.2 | 23.56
